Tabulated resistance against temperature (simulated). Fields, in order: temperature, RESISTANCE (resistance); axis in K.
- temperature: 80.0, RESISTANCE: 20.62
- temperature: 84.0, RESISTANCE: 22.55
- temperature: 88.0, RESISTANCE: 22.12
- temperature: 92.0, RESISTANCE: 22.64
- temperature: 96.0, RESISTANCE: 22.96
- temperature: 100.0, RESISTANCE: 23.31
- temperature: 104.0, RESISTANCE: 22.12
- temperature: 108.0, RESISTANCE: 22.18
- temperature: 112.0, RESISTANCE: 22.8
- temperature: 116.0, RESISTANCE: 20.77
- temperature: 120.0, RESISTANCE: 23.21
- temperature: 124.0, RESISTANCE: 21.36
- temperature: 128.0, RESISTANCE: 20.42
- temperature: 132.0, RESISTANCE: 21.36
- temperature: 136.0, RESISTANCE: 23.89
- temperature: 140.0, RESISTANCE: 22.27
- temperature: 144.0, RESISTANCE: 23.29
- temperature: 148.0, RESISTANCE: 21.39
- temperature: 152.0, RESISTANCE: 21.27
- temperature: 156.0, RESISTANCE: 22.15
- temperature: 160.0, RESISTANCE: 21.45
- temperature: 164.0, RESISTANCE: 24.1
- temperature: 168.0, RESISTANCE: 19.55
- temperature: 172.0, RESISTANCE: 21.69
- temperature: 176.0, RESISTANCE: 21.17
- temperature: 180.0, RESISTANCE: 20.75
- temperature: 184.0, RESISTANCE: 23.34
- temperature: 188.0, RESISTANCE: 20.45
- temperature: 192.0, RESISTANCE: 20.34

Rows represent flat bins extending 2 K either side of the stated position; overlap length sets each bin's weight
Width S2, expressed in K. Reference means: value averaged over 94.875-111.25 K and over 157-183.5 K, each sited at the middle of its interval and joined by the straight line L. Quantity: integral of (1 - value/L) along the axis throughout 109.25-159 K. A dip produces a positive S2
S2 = 0.3 K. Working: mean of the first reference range 22.6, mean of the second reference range 21.6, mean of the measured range 22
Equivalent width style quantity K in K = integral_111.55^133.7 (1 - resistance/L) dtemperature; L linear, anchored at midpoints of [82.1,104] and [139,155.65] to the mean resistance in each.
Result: 0.7 K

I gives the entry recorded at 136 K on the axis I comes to 23.89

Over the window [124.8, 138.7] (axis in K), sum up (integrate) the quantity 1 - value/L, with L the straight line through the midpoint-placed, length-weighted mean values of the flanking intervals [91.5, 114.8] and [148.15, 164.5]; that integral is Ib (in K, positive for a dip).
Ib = 0.3 K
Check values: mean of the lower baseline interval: 22.6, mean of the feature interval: 21.9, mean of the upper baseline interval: 22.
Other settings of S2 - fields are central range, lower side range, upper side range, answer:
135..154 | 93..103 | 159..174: -0.2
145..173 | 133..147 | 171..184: 0.6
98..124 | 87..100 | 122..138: -0.1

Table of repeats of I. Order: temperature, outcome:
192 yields 20.34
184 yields 23.34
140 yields 22.27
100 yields 23.31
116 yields 20.77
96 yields 22.96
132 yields 21.36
